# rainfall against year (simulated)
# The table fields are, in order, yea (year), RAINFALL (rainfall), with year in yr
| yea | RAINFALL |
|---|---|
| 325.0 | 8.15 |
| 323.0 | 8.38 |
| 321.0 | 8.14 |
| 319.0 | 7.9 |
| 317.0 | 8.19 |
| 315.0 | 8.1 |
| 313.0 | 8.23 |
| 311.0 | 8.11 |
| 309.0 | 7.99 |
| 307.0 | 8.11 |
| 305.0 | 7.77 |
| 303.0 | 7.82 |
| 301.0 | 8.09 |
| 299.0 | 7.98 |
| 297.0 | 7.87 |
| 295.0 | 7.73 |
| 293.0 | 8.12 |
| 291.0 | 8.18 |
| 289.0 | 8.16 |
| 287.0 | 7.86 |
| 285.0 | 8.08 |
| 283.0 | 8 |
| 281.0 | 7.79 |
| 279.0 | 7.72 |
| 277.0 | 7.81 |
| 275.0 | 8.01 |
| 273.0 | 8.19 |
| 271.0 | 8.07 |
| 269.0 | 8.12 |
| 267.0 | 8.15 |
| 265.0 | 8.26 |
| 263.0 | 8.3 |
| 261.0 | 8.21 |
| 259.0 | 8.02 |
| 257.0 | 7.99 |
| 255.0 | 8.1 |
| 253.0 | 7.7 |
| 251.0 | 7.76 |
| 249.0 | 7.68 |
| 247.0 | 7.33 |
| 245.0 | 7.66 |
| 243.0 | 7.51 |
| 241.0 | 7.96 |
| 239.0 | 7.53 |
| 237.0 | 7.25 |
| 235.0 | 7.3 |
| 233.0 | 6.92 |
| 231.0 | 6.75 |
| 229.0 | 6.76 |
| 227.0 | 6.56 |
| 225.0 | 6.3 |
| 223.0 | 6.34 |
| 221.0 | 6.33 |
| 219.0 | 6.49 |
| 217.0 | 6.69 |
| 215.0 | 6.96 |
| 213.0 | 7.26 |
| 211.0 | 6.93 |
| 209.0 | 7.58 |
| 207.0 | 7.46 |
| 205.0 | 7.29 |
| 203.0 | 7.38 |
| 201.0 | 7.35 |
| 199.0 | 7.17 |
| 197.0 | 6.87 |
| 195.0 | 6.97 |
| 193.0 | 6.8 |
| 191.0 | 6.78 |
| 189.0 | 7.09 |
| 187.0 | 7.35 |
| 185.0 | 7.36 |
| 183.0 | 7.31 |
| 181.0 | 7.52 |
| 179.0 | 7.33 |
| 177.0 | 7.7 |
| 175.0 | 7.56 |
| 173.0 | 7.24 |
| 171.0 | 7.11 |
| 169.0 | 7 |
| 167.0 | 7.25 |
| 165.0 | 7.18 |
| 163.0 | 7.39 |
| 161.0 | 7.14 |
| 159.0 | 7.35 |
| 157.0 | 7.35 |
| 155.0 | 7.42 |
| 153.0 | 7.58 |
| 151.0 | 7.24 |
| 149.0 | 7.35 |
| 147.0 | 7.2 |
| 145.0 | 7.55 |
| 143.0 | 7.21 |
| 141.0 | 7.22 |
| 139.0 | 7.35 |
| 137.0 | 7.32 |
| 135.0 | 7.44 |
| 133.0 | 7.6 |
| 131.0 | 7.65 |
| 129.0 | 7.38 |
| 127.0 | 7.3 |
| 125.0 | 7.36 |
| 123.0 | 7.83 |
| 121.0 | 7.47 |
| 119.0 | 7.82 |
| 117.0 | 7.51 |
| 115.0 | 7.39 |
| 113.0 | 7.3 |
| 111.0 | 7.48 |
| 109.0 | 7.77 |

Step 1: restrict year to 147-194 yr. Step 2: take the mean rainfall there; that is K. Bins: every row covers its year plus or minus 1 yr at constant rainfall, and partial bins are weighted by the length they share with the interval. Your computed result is 7.28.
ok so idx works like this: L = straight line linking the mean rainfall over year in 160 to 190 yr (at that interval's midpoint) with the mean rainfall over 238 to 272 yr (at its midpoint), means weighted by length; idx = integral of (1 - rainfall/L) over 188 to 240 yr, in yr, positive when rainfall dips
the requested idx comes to 4.3 yr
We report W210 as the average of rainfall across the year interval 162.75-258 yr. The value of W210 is 7.21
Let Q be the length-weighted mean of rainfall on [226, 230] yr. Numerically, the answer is 6.66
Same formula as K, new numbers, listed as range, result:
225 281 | 7.67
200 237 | 6.93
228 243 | 7.23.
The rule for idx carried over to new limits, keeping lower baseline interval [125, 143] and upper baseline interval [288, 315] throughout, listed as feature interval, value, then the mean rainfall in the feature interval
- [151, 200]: 2.0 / 7.24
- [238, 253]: 0.3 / 7.64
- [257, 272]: -0.5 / 8.15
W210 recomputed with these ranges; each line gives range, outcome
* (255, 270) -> 8.15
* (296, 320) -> 8.01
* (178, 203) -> 7.17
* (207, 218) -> 7.12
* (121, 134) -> 7.52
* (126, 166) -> 7.36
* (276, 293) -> 7.96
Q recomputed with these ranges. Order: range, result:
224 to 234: 6.66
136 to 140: 7.33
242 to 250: 7.54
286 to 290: 8.01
